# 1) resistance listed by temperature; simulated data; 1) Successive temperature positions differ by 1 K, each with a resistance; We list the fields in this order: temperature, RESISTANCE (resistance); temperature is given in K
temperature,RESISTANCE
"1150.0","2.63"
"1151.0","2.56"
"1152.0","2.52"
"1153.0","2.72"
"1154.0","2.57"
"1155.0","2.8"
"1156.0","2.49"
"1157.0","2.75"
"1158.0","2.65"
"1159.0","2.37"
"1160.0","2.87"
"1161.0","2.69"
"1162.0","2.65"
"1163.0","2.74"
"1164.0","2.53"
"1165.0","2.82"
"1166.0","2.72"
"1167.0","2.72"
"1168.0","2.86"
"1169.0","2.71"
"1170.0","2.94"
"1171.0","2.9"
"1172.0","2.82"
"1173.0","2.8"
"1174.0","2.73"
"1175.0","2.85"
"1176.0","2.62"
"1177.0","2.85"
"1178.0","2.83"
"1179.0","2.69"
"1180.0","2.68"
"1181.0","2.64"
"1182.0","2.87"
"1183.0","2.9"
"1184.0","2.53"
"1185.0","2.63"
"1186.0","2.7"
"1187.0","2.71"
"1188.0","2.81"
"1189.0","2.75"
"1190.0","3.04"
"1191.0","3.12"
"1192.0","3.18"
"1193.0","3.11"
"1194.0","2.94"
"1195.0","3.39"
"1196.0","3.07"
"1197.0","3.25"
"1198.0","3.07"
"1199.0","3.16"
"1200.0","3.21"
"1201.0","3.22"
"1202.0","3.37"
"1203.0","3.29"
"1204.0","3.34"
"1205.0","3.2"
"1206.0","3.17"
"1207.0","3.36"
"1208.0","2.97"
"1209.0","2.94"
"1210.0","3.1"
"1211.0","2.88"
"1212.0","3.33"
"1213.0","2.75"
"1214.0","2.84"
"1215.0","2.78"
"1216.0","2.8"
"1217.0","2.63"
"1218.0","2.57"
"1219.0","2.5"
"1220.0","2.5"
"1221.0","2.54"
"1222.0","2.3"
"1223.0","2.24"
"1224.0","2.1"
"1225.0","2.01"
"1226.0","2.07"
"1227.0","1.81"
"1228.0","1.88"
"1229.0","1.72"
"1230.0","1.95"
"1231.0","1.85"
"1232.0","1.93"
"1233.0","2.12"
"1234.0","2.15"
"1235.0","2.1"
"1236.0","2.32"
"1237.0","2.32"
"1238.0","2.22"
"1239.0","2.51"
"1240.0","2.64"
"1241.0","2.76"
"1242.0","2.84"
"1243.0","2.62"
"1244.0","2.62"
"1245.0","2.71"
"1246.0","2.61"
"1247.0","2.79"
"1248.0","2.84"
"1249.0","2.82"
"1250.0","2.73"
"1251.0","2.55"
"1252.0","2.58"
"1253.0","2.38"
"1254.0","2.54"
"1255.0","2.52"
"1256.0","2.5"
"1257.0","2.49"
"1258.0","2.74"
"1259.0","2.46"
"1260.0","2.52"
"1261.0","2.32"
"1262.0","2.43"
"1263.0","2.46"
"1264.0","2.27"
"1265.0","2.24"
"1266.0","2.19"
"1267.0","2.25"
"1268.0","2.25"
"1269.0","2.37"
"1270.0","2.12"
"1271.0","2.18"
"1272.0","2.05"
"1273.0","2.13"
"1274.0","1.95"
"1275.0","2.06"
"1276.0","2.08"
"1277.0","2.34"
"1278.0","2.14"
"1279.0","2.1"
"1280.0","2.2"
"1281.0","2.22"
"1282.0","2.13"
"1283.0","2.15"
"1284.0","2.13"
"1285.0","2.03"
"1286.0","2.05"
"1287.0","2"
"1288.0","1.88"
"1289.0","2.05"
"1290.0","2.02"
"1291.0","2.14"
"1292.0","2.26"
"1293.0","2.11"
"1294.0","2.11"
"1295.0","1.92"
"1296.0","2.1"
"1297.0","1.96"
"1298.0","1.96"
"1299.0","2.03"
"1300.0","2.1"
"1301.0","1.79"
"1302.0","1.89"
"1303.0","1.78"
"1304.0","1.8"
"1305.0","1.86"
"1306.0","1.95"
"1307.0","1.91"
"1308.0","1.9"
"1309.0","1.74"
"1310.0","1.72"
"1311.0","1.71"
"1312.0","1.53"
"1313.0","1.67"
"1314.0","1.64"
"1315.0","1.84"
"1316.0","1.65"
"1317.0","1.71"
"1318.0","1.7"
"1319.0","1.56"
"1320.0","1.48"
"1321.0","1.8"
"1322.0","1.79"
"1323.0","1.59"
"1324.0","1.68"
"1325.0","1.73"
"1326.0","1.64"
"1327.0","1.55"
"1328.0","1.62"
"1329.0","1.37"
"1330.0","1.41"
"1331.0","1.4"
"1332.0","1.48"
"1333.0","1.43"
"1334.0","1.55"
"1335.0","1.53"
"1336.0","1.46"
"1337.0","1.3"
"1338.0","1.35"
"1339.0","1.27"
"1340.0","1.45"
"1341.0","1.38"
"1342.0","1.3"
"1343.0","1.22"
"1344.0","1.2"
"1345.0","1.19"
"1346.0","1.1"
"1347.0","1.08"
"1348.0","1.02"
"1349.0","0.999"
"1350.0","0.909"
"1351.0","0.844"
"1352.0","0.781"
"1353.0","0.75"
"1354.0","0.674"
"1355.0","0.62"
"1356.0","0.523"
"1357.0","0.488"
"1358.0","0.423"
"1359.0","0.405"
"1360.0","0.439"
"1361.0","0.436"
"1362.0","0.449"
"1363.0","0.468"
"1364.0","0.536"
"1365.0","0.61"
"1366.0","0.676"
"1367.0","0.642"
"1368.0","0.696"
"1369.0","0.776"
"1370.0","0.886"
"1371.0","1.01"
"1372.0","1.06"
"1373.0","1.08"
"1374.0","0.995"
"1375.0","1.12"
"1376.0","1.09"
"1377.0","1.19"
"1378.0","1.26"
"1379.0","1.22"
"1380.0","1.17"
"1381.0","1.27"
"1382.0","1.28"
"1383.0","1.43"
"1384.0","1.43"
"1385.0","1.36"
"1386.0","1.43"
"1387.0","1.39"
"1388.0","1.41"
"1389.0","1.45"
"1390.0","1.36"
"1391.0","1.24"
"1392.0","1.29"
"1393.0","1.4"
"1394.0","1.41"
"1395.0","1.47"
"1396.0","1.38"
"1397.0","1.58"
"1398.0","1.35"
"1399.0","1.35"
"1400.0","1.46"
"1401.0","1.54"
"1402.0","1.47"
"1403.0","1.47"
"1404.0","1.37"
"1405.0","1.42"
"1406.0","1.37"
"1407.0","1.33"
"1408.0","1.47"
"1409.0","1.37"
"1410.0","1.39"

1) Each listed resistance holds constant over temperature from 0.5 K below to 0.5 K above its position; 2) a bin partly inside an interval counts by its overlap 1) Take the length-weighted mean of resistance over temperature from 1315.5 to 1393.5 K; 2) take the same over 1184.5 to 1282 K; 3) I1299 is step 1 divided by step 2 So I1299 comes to 0.45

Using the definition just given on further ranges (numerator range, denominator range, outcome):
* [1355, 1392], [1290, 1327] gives 0.53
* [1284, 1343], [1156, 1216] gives 0.60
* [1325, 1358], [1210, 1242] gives 0.50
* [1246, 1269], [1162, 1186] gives 0.91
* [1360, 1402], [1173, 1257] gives 0.42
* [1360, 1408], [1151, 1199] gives 0.42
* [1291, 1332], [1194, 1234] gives 0.66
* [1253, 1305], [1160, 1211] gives 0.74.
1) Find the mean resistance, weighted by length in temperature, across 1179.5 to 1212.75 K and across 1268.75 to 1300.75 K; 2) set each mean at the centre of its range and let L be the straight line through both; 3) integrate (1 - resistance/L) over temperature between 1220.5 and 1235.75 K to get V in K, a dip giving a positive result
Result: 3.6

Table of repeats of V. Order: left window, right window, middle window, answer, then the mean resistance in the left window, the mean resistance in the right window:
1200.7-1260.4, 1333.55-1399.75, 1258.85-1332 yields -3.4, 2.58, 1.08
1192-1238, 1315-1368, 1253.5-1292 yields -4.9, 2.67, 1.15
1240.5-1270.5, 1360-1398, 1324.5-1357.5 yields 7.6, 2.52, 1.1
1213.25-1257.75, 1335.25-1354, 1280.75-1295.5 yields -2.3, 2.42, 1.14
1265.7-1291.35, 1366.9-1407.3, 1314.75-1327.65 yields 0.9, 2.12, 1.27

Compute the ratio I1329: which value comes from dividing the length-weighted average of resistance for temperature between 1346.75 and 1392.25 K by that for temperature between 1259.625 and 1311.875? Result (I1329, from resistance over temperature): 0.46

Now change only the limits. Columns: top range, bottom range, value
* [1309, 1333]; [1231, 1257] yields 0.65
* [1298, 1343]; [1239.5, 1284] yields 0.68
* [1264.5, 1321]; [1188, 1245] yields 0.74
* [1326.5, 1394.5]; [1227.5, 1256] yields 0.45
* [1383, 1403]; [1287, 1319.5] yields 0.75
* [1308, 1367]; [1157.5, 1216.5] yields 0.42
